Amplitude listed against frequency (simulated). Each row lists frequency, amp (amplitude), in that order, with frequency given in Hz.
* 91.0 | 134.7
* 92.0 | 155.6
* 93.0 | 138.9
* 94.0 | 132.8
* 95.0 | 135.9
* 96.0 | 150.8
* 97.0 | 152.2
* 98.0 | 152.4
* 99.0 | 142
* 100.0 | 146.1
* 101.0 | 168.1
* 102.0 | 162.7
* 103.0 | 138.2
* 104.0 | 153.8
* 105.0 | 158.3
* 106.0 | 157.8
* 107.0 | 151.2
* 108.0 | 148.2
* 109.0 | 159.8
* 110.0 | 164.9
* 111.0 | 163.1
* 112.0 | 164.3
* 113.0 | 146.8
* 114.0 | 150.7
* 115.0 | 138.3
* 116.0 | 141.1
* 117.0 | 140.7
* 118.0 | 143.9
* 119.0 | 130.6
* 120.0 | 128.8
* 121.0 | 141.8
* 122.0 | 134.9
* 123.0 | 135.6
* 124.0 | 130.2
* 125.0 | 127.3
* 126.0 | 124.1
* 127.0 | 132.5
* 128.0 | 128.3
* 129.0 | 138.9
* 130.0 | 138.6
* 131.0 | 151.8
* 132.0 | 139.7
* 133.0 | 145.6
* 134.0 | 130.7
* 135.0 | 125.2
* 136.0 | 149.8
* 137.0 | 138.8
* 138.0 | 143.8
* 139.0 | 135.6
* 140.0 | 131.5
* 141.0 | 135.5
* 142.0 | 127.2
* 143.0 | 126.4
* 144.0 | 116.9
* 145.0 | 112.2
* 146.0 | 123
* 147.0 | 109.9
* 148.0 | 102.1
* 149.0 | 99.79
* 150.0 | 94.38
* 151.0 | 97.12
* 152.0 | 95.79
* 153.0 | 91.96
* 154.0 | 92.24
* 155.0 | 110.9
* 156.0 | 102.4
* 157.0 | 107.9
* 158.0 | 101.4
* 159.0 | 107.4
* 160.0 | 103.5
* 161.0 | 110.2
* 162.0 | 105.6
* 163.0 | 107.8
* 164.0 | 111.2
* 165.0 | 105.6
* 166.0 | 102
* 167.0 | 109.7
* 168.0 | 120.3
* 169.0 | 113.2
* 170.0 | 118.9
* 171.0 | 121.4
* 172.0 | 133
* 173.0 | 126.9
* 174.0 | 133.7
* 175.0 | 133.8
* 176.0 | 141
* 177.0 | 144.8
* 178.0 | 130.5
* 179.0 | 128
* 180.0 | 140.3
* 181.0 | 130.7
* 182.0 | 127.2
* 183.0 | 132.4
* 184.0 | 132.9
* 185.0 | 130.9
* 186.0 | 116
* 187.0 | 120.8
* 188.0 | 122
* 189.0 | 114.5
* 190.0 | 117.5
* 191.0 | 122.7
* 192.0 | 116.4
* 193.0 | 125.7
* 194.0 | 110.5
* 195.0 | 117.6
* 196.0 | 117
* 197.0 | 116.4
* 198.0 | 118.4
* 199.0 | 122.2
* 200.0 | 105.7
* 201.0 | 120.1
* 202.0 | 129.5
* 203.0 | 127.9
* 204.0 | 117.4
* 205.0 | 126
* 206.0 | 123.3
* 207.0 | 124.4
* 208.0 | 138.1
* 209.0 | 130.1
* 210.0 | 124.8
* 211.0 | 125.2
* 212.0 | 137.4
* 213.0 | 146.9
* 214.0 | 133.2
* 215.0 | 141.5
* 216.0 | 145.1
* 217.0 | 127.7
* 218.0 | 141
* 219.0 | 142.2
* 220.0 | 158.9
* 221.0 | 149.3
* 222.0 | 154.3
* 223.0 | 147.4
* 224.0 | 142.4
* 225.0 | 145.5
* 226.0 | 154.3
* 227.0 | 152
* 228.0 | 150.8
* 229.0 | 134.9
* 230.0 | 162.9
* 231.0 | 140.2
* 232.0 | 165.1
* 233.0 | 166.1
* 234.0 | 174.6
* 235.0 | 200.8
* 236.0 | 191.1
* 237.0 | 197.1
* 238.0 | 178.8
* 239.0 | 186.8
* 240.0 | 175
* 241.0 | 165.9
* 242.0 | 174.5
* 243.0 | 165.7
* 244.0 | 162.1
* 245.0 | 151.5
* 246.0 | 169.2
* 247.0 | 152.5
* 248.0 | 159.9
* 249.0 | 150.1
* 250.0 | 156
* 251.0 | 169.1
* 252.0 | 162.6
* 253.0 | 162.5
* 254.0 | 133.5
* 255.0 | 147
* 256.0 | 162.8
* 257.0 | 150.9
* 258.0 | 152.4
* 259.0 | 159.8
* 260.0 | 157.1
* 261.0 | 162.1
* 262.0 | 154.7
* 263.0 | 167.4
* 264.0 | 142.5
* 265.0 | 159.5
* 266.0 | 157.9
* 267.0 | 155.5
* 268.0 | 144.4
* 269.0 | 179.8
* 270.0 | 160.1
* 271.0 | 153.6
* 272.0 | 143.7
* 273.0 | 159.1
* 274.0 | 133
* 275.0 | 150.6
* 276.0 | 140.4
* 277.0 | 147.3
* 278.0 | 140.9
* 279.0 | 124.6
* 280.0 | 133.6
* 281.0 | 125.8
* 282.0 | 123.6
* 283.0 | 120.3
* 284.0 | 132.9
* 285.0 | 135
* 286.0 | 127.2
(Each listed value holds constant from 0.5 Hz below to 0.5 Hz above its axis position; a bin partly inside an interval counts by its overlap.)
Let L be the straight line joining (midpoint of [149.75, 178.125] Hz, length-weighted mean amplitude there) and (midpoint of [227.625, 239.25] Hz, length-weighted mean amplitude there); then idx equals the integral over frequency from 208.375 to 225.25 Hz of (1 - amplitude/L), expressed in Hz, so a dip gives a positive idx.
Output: 1.7 Hz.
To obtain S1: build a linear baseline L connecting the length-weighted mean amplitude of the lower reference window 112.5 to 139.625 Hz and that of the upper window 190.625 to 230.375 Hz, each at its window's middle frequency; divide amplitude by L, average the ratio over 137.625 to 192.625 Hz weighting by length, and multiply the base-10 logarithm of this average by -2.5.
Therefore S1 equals 0.15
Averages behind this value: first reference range 138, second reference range 133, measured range 118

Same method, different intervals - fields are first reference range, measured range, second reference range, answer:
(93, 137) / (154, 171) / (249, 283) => 0.322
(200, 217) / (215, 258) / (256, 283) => -0.147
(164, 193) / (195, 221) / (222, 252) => 0.115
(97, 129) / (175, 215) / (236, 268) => 0.223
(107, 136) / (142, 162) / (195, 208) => 0.251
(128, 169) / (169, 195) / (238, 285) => 0.013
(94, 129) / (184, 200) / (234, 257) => 0.307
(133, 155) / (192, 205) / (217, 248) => 0.211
